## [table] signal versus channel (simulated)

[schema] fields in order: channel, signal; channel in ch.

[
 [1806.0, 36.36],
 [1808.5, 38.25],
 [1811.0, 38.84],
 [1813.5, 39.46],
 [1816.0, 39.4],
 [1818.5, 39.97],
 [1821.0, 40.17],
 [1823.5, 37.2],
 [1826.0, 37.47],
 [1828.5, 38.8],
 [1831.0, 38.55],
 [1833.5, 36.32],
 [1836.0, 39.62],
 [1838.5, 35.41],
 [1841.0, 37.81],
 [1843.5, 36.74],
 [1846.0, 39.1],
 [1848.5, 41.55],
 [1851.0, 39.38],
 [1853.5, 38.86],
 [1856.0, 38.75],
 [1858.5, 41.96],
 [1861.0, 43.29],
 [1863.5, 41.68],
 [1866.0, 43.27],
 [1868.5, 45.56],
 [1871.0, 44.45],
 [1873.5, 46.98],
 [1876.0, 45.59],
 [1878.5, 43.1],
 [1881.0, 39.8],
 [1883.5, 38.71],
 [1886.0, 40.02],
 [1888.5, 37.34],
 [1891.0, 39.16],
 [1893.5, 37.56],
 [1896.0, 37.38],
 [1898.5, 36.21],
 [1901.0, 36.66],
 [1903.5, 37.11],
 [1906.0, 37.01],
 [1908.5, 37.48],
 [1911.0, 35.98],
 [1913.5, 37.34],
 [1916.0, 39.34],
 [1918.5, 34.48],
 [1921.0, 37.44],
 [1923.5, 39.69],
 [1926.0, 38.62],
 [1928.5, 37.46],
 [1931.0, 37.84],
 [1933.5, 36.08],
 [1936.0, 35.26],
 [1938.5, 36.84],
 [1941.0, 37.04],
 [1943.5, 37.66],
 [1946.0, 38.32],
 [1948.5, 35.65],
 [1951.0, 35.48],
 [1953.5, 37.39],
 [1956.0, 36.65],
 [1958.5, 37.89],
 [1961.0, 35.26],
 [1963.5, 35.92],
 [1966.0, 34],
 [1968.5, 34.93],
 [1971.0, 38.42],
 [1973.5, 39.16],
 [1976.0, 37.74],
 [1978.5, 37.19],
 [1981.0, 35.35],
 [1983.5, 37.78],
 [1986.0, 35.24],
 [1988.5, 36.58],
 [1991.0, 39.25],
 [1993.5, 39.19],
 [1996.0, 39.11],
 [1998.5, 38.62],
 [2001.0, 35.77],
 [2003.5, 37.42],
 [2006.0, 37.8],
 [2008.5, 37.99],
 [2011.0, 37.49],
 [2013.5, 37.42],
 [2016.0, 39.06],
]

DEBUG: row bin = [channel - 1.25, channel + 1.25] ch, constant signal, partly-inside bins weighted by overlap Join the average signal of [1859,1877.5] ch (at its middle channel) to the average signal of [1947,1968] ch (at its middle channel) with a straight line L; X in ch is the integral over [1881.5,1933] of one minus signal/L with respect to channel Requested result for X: 3.8 ch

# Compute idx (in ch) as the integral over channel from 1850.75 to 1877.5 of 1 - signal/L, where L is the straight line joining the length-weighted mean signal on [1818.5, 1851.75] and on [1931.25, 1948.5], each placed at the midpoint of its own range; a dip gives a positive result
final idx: -3.5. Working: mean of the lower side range 38.4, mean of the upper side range 36.8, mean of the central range 42.8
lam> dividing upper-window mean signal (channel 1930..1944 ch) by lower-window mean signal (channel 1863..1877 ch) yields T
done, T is 0.82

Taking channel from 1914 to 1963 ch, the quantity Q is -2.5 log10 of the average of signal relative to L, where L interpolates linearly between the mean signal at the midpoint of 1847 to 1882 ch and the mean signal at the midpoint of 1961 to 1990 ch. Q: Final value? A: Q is 0.04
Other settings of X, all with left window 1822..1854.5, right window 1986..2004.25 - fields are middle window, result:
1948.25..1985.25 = 1.3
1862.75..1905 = -2.7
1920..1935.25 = 0.1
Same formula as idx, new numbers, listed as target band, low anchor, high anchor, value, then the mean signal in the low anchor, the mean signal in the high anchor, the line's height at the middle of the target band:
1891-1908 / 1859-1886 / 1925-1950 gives 1.42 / 43.1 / 37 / 40.6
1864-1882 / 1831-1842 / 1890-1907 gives -3.24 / 37.4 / 37.3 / 37.3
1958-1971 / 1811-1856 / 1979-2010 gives 0.68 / 38.6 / 37.5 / 37.7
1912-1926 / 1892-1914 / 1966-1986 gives -0.28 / 37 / 36.9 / 37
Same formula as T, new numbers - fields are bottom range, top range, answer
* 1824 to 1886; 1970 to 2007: 0.93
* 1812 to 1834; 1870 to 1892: 1.08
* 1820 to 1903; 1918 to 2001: 0.93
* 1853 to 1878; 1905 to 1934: 0.87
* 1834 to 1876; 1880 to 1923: 0.92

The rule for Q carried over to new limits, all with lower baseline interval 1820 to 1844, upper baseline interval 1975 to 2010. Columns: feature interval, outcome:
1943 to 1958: 0.02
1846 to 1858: -0.05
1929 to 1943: 0.03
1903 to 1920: 0.02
